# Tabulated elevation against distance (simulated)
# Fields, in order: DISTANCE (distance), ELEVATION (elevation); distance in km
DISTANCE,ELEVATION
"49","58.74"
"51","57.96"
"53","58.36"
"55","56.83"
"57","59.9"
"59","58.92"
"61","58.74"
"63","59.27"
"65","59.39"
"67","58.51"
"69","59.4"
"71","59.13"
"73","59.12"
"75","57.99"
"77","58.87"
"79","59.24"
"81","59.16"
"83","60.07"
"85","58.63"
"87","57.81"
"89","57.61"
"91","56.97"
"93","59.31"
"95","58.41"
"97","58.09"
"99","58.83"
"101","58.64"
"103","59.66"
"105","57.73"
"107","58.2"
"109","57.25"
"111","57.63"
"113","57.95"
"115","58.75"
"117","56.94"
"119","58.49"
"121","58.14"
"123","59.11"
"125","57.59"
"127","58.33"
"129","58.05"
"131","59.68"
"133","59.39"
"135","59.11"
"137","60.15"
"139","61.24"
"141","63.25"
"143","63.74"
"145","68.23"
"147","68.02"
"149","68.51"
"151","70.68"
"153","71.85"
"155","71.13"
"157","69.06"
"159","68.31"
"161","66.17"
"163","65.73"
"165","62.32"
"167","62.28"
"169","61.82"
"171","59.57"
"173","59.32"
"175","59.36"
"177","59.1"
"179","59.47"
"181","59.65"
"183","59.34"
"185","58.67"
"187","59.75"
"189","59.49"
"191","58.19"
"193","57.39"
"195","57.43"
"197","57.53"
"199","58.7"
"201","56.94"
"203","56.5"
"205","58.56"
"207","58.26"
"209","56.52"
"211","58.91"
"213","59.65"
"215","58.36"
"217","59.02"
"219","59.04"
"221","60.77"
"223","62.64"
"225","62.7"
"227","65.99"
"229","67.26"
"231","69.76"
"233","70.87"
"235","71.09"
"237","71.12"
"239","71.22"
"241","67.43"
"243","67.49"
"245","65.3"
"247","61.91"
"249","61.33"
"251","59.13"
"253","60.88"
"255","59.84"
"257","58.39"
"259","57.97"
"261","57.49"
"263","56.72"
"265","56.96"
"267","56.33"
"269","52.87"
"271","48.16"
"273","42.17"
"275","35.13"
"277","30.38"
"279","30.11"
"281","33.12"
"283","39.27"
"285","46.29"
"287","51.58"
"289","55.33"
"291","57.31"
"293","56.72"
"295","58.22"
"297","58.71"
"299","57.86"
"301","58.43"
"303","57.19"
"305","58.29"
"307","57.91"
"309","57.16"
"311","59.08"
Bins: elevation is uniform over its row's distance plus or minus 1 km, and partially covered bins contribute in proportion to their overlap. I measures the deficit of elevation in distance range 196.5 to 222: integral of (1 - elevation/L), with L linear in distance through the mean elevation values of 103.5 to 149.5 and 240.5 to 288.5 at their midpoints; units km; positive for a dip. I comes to -1.4 km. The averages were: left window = 60.1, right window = 52.2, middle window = 58.4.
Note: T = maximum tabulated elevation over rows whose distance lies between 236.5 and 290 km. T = 71.22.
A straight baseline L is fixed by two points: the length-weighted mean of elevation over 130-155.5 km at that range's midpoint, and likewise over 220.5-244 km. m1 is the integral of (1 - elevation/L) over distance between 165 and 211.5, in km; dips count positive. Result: 5.1 km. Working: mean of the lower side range 64.9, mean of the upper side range 67.5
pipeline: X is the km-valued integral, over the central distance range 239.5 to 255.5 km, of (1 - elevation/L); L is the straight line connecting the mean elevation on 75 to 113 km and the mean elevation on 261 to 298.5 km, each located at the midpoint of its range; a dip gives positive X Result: -4.2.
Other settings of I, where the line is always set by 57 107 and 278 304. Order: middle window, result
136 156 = -3.7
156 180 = -3.1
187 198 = -0.7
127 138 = -0.5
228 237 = -2.9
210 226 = -2.0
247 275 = -1.9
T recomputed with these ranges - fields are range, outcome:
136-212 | 71.85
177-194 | 59.75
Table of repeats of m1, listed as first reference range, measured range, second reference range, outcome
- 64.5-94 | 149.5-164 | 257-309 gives -3.41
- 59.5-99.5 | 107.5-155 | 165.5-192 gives -1.84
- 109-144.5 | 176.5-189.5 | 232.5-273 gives 0.16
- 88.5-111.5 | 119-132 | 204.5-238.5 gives 0.17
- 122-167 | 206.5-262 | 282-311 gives -3.91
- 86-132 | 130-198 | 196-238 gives -2.74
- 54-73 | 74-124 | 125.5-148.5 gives 1.59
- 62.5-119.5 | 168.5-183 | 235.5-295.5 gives -0.82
